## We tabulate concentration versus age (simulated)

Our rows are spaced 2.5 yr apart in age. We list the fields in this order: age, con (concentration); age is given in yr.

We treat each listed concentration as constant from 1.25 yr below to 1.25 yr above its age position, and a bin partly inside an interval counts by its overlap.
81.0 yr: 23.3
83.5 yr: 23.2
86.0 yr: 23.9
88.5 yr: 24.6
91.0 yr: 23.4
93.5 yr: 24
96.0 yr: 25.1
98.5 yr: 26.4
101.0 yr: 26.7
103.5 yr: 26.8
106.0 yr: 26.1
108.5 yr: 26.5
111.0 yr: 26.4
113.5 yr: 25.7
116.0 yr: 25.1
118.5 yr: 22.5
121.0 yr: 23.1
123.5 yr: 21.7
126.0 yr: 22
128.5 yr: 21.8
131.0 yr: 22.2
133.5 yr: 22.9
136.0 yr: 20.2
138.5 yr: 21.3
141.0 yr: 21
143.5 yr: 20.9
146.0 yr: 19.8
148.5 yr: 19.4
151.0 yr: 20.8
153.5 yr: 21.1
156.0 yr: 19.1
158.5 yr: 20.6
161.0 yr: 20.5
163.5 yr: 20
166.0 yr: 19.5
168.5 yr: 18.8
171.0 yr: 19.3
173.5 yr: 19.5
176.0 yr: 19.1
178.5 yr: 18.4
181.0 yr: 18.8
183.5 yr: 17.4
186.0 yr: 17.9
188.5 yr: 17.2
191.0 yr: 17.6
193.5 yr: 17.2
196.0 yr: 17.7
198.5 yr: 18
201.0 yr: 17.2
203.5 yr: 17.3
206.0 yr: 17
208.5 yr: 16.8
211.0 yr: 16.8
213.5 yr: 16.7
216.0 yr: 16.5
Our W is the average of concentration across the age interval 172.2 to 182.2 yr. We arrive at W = 19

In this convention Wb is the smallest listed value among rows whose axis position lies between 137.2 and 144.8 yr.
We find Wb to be 20.9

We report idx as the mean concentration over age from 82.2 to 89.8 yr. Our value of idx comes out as 23.9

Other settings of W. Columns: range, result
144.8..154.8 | 20.3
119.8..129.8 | 22.1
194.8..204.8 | 17.5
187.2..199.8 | 17.5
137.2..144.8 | 21.1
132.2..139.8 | 21.5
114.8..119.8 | 23.8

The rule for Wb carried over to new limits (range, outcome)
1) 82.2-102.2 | 23.2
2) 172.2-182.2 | 18.4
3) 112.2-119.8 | 22.5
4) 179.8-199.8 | 17.2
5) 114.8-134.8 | 21.7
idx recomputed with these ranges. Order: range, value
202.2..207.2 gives 17.2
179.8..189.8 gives 17.8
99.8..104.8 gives 26.7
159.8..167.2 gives 20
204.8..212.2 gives 16.9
